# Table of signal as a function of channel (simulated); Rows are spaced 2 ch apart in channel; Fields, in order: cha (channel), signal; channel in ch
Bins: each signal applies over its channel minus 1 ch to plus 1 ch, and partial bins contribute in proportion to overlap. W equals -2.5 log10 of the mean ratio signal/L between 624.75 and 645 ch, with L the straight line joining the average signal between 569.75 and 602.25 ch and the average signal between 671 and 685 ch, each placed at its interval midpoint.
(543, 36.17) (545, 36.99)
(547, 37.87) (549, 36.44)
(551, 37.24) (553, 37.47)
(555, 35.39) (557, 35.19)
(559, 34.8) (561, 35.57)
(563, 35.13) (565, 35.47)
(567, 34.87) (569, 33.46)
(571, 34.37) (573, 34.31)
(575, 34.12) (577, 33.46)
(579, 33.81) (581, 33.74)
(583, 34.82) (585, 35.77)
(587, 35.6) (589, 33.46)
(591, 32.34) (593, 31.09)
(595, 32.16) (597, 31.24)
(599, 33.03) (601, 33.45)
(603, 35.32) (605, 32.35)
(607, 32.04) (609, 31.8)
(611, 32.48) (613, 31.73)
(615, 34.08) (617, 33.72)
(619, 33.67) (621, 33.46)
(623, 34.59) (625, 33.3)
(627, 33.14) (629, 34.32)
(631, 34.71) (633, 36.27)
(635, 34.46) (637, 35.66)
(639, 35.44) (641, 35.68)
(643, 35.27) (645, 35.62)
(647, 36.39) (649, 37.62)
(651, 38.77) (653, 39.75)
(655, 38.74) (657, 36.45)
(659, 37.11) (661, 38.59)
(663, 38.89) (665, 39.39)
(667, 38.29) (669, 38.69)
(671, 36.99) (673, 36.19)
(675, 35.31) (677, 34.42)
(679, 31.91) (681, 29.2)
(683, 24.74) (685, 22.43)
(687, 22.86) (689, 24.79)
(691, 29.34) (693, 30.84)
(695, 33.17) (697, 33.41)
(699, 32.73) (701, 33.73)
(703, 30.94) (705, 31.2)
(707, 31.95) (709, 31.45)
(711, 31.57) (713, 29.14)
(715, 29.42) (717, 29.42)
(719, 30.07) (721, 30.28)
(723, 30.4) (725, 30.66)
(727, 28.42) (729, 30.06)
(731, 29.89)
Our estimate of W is -0.08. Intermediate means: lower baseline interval 33.6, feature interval 34.9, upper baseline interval 31.6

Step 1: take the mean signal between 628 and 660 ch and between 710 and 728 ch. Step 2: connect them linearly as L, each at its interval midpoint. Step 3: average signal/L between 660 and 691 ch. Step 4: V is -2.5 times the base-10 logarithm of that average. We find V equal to 0.03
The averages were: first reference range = 36.4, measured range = 32.7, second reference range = 29.9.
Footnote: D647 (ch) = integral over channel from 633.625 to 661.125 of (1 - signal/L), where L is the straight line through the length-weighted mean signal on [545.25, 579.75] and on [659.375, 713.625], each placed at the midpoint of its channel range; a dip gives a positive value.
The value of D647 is -2.9 ch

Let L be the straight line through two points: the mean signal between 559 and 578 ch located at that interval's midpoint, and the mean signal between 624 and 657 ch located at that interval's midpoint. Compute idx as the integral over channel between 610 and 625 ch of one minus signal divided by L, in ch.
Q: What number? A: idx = 0.9 ch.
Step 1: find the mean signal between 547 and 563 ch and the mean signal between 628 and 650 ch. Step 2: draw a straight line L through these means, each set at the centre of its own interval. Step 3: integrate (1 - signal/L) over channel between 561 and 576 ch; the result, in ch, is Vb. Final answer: 0.6 ch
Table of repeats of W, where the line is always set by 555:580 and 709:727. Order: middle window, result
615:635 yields -0.04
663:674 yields -0.20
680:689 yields 0.25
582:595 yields 0.01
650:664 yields -0.20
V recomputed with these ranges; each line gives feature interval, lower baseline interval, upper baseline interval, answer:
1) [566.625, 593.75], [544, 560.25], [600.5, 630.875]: 0.03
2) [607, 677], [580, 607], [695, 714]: -0.10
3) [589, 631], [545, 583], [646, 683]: 0.09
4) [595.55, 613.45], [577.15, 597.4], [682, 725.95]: 0.01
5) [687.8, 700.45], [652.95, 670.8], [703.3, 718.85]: 0.08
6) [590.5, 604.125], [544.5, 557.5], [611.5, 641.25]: 0.08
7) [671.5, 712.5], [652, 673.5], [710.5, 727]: 0.10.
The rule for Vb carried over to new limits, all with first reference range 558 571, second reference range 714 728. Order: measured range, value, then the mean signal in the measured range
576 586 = 0.0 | 34.3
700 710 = -0.5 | 31.9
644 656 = -2.1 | 37.8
